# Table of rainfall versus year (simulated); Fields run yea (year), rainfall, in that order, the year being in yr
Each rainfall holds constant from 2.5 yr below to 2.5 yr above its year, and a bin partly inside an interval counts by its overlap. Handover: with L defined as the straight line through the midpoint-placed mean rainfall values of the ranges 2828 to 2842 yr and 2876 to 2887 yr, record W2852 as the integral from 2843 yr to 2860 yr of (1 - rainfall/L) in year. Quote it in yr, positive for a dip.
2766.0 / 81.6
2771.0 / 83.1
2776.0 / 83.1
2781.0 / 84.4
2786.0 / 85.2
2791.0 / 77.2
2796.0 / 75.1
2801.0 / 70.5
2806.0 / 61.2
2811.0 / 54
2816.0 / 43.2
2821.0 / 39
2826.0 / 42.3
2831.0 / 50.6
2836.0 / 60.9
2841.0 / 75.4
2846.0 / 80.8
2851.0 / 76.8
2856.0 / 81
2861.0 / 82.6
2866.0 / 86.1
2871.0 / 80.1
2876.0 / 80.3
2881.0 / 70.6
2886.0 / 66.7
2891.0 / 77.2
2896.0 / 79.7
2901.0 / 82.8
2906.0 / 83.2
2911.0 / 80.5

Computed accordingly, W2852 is -4.1 yr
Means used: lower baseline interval 60.2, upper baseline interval 71.6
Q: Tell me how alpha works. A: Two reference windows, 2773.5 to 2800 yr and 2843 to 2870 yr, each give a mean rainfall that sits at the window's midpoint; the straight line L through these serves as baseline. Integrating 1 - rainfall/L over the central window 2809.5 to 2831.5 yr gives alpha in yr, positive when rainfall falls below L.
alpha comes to 9.7 yr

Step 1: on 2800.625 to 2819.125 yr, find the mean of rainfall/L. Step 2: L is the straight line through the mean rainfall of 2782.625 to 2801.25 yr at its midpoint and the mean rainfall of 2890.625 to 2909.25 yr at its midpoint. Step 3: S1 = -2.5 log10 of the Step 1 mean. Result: 0.39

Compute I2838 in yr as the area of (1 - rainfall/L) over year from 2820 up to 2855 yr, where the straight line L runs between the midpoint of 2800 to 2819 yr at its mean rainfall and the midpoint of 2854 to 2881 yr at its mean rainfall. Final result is 3.1 yr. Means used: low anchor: 55.7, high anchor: 81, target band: 62.6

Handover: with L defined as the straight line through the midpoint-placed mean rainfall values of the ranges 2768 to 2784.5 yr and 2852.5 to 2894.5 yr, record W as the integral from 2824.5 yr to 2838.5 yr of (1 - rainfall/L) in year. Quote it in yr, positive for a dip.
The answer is 5.0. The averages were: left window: 83.6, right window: 78.1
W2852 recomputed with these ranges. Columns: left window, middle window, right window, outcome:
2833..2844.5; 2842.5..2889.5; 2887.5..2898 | -3.5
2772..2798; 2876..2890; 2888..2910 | 1.5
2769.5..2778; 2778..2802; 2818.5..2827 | -3.6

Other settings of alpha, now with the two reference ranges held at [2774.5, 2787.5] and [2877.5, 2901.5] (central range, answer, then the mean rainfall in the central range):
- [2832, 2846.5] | 1.9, 69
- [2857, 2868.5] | -1.0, 83.9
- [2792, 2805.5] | 1.8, 71.6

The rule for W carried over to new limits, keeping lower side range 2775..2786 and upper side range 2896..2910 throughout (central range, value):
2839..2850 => 0.7 yr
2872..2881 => 0.5 yr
